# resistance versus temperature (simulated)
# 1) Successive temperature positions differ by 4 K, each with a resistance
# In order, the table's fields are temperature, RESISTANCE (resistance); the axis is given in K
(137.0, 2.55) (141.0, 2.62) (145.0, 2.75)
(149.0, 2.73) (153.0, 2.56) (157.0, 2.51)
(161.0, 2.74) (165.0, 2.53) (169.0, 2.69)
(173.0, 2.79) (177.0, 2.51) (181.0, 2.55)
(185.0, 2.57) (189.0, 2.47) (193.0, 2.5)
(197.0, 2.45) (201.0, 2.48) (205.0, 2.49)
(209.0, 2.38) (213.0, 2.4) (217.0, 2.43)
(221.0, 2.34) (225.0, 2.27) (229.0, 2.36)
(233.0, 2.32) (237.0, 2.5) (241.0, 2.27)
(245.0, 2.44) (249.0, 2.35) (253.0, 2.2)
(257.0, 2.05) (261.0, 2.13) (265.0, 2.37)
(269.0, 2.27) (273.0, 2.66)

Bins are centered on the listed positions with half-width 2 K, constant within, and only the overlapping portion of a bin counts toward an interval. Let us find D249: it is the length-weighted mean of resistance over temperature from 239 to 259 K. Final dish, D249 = 2.26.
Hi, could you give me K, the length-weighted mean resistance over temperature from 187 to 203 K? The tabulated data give 2.48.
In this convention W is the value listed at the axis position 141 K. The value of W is 2.62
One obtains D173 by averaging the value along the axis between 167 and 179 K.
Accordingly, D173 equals 2.66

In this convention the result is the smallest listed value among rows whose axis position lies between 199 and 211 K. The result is 2.38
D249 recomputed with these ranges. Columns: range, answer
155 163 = 2.62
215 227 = 2.35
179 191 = 2.53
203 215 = 2.42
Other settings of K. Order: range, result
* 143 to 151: 2.74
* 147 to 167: 2.61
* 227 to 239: 2.39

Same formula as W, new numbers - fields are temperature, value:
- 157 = 2.51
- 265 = 2.37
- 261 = 2.13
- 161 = 2.74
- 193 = 2.5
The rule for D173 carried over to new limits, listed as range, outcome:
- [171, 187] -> 2.6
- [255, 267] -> 2.18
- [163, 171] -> 2.61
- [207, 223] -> 2.39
